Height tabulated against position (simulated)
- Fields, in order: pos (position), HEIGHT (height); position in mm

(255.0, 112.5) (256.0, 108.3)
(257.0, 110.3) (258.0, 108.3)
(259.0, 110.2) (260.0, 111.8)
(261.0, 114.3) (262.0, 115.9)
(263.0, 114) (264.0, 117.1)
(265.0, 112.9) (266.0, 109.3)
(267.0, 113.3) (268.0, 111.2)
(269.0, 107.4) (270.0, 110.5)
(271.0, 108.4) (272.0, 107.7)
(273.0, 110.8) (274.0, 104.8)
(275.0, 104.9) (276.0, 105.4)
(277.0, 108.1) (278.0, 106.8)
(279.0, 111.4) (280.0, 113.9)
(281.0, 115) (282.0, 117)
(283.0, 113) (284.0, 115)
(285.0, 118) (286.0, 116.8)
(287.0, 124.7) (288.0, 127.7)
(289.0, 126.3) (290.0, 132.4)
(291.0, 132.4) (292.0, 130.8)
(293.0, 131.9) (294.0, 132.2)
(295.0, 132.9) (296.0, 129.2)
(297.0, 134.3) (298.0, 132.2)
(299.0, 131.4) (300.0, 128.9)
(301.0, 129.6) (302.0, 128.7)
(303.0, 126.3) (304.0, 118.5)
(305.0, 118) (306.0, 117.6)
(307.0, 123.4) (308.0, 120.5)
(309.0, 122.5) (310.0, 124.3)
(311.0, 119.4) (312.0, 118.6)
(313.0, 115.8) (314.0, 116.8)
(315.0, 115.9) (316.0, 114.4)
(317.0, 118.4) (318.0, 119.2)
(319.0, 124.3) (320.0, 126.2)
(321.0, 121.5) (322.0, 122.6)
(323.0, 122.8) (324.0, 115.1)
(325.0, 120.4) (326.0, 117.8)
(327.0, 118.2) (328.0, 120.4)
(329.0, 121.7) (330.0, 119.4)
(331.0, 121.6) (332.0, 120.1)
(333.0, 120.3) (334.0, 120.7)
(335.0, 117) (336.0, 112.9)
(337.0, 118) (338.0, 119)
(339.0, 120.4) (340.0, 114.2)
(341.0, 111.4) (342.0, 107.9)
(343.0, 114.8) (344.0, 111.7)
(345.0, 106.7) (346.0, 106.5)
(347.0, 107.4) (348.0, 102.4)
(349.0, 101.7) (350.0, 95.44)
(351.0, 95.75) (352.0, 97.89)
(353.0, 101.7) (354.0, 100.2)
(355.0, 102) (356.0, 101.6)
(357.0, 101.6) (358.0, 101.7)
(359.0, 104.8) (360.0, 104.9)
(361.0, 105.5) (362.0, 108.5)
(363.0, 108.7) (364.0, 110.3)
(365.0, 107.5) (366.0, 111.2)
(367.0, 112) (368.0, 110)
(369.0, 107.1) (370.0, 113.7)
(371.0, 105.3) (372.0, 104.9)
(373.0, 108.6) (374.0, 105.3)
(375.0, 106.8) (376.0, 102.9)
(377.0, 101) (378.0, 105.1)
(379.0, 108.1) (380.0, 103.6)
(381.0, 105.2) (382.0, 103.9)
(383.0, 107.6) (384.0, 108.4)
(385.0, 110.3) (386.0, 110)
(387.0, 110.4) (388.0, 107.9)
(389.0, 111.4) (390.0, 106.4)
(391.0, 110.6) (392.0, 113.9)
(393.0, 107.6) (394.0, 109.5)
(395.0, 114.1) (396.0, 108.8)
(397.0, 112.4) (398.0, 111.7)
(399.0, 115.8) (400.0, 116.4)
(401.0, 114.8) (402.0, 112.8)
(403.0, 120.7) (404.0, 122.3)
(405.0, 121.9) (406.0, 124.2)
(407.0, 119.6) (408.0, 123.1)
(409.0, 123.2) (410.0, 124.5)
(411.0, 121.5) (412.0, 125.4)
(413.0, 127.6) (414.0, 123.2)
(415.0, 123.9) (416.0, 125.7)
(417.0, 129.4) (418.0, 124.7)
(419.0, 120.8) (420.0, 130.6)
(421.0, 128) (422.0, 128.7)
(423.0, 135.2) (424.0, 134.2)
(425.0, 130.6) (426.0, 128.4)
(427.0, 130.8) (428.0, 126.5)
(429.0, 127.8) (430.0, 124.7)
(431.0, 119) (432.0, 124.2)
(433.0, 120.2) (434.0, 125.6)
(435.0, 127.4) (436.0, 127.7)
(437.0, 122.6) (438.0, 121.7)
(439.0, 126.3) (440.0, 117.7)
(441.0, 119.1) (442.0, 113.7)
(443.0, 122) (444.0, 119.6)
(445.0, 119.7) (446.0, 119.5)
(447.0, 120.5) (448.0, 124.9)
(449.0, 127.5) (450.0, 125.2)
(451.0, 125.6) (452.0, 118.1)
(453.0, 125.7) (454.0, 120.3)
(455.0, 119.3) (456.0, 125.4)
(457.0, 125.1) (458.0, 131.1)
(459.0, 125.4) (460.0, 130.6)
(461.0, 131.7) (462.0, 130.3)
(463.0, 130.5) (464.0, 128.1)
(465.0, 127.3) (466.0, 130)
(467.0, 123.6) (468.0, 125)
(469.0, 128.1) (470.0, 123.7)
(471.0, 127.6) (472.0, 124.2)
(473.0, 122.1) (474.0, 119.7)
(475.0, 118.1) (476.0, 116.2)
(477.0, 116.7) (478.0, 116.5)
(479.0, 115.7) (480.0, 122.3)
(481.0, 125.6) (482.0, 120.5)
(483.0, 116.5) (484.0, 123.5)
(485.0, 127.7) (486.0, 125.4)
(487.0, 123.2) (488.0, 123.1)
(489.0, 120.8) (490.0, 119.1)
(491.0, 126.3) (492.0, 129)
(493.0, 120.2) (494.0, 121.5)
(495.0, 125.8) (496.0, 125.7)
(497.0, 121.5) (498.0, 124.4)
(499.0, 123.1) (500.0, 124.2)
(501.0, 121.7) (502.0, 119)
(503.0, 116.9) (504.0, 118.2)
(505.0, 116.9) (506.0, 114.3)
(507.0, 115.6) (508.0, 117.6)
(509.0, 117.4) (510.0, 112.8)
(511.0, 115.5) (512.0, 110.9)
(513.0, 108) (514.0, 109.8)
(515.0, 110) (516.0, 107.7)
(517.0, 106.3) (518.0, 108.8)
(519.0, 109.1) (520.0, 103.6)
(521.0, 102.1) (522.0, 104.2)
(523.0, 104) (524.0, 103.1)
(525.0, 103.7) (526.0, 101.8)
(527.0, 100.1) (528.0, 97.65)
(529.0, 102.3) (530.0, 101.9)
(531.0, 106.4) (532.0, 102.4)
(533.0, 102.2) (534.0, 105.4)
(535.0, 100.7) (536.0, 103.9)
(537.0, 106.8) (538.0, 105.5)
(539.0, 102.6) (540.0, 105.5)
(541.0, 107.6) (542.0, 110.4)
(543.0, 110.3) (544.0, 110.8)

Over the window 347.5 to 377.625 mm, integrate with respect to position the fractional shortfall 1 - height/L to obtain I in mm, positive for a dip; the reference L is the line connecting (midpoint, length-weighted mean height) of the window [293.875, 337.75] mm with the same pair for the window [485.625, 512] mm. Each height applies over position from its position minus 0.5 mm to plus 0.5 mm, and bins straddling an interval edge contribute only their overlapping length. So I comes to 4.2 mm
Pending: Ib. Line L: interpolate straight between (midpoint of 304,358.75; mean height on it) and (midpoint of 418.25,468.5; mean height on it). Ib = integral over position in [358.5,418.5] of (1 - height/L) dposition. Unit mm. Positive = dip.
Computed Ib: 3.57 mm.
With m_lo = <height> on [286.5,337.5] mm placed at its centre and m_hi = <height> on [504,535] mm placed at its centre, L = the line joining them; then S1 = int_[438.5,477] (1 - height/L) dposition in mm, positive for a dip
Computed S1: -4.0 mm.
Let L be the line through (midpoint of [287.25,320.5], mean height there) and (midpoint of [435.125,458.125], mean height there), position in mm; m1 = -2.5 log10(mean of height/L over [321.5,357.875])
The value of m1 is 0.11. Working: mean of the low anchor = 125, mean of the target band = 112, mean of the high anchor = 122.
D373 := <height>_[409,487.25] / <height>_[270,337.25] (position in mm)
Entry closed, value 1.0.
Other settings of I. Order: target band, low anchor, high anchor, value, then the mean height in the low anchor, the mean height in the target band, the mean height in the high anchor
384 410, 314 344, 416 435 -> 2.1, 118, 114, 127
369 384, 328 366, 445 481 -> 1.0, 109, 106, 124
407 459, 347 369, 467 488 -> -4.2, 104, 125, 122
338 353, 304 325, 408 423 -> 1.8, 120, 107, 126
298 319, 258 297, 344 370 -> -1.8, 117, 122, 105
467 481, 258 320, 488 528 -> -0.8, 119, 121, 114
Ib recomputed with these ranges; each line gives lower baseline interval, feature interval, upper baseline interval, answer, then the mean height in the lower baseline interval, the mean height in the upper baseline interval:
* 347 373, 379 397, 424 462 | 0.4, 105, 124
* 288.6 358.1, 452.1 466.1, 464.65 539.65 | -1.3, 118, 115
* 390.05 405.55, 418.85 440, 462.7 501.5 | -1.7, 114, 123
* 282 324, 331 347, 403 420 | 1.2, 124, 124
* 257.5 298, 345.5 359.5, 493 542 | 1.6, 117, 110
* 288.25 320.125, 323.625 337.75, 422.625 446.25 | 0.7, 125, 124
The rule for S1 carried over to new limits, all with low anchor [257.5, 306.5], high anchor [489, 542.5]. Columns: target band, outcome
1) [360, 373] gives 0.8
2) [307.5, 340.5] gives -0.6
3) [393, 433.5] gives -2.8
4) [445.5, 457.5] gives -1.0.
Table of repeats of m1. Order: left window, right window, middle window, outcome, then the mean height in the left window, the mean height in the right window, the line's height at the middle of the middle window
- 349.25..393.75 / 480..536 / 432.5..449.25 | -0.112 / 106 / 114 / 110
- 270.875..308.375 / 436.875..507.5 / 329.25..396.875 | 0.122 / 121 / 123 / 122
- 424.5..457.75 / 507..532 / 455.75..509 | -0.075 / 123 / 107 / 115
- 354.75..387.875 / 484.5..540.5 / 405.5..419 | -0.148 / 107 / 113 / 108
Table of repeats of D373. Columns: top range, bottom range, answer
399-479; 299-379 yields 1.09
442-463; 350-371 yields 1.18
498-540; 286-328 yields 0.88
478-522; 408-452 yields 0.94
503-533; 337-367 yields 1.01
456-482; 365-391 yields 1.16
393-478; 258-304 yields 1.04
